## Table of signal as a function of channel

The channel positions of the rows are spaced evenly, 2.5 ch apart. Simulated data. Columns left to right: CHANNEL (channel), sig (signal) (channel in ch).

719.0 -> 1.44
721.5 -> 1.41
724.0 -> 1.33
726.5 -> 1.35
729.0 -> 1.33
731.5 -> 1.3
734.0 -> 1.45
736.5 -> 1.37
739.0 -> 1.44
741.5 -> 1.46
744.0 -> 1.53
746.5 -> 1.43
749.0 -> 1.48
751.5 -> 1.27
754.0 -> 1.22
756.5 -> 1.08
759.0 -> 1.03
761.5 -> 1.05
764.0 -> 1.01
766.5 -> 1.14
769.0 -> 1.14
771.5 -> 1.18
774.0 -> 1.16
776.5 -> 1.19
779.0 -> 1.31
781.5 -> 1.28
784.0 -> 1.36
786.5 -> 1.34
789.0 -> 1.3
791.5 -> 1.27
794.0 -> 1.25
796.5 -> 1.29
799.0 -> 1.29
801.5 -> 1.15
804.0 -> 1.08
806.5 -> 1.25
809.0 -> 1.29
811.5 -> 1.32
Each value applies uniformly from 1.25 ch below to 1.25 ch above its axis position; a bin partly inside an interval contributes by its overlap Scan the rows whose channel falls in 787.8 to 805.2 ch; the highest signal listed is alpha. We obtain 1.3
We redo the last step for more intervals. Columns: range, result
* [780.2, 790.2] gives 1.36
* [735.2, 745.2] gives 1.53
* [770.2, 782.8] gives 1.31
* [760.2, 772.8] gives 1.18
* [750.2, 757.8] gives 1.27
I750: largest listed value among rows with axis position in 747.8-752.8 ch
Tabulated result 1.48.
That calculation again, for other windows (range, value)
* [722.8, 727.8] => 1.35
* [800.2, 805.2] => 1.15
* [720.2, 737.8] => 1.45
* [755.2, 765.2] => 1.08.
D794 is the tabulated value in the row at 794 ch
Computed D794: 1.25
